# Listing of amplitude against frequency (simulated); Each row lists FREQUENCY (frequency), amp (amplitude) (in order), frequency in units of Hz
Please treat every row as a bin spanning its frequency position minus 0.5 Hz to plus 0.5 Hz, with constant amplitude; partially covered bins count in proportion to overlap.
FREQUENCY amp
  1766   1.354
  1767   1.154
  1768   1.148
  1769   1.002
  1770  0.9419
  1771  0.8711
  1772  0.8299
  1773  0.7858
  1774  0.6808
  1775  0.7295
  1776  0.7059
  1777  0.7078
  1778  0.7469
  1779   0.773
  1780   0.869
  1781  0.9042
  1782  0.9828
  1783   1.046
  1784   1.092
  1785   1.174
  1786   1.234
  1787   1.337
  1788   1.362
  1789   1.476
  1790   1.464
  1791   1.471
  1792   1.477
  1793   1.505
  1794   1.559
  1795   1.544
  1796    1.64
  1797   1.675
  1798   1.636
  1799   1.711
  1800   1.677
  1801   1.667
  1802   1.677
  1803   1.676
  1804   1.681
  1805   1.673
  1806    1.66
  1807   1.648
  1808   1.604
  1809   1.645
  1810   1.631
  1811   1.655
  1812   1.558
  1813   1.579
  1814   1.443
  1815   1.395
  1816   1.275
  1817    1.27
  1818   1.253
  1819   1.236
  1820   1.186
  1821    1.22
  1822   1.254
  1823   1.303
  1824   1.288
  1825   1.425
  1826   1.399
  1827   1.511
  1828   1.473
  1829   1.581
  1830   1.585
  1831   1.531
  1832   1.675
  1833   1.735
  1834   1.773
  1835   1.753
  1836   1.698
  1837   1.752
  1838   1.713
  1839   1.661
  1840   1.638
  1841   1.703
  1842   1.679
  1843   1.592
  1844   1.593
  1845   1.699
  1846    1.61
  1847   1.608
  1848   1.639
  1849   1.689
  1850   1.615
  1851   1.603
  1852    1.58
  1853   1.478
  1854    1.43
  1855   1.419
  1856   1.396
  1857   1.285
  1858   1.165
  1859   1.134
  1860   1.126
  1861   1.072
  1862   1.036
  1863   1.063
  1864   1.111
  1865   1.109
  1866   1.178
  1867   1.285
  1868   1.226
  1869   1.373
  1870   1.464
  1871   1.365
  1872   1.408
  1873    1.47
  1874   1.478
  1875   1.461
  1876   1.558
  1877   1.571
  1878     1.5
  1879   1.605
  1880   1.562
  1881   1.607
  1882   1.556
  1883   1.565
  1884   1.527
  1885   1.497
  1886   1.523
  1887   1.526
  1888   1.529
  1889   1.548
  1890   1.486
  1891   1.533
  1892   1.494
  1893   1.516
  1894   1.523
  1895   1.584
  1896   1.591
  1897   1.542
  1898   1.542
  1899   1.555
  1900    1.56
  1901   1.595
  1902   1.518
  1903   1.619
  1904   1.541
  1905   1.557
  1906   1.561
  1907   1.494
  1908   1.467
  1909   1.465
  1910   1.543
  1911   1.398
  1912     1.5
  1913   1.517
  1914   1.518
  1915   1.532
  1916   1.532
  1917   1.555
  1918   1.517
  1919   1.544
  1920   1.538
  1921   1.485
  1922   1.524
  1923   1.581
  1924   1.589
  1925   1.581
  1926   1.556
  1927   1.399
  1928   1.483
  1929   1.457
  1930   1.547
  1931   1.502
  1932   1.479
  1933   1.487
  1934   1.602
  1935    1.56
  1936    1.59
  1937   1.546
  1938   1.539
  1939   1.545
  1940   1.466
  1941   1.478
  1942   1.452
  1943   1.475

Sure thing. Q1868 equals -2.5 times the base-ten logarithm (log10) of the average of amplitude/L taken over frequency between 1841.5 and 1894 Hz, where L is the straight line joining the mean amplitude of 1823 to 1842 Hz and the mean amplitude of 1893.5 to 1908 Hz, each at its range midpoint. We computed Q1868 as 0.09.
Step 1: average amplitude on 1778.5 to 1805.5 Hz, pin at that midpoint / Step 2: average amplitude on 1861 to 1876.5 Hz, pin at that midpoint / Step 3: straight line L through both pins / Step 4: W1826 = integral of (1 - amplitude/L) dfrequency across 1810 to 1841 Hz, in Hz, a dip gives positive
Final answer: -3.2 Hz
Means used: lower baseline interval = 1.41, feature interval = 1.5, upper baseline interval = 1.3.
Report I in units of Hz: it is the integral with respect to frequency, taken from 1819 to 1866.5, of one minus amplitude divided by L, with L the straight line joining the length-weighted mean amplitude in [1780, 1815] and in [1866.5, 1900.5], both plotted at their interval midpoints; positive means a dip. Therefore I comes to 1.0 Hz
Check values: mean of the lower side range 1.48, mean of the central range 1.46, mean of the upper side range 1.5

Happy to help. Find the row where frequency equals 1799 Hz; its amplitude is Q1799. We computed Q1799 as 1.711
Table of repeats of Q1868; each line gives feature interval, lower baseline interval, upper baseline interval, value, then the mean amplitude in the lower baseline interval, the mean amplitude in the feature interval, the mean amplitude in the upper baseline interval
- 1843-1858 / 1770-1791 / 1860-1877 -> -0.238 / 0.999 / 1.53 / 1.29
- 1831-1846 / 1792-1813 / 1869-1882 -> -0.077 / 1.63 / 1.68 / 1.5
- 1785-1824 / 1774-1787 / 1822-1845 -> -0.233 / 0.921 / 1.49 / 1.59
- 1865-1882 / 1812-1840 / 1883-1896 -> 0.058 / 1.48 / 1.44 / 1.53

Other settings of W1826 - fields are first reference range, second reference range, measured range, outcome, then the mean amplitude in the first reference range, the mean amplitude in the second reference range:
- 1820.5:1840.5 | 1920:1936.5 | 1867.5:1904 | 0.5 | 1.55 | 1.53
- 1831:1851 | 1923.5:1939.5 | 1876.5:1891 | 0.5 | 1.67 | 1.53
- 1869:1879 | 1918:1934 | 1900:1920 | -0.3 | 1.48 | 1.52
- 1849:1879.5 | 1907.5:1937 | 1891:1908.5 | -1.1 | 1.36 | 1.52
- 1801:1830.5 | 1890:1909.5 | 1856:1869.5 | 3.0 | 1.48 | 1.54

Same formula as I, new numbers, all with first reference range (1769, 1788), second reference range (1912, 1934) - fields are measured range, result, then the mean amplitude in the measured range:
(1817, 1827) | -1.7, 1.3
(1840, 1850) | -3.7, 1.64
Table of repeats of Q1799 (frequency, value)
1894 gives 1.523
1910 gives 1.543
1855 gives 1.419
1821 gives 1.22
